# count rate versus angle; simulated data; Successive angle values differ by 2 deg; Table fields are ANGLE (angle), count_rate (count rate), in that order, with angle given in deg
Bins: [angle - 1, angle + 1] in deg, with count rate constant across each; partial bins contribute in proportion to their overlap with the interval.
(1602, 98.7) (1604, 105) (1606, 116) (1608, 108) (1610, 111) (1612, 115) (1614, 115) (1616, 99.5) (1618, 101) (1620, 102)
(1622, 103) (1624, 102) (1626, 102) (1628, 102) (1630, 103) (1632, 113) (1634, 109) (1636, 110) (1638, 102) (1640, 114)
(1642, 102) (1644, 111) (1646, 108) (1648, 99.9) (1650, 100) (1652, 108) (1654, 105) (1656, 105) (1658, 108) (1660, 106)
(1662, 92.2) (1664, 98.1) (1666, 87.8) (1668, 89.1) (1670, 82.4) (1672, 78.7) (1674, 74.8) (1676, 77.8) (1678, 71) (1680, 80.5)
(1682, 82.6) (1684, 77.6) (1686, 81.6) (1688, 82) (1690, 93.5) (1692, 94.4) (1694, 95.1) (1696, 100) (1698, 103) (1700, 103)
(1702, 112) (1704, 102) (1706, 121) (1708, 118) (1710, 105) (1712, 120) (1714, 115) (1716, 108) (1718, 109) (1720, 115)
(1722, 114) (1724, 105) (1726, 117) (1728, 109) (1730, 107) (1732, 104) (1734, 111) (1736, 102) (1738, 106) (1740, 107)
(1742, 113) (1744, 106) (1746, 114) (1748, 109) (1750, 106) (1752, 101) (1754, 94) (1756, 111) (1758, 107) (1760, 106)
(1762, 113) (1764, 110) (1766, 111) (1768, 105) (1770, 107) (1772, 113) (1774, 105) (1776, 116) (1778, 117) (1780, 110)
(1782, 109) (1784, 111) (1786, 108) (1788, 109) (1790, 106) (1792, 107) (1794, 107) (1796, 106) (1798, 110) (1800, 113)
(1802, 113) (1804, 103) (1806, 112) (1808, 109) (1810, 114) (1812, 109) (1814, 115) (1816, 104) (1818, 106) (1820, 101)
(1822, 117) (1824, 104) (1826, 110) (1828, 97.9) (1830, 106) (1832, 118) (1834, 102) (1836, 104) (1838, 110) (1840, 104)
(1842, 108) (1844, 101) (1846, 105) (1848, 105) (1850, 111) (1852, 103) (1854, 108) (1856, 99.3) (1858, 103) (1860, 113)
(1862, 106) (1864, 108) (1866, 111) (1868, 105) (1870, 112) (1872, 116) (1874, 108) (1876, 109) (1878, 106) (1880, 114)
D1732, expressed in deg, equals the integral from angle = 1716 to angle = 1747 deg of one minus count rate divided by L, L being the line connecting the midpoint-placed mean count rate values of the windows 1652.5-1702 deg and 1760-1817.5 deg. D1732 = -2.9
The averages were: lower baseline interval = 91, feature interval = 109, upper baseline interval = 110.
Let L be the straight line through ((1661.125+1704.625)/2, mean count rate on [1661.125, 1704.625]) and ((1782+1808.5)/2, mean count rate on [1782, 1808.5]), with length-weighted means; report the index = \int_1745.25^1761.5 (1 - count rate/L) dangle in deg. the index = -0.8 deg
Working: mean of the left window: 88.9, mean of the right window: 109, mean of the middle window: 106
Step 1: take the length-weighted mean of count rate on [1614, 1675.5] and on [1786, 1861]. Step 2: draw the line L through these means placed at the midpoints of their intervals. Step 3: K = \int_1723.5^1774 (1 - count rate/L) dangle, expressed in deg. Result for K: -1.5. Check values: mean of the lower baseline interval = 101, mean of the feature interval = 108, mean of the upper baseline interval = 107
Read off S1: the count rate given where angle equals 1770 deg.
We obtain 107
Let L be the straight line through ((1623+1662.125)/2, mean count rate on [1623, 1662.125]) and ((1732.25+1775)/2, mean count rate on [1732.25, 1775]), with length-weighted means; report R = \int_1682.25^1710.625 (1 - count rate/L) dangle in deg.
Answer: 2.1 deg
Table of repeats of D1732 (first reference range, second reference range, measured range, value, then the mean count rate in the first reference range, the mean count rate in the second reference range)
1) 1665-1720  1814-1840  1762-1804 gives -2.6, 95.4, 107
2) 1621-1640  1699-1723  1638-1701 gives 8.4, 106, 112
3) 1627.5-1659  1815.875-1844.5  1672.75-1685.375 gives 3.4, 106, 106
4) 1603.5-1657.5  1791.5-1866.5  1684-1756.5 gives 0.9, 106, 107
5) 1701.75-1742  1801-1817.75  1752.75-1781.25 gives 0.3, 110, 110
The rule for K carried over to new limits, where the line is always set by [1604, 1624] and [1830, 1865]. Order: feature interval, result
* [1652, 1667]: 0.9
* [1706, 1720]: -0.8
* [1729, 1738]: 0.1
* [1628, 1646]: -0.1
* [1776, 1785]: -0.5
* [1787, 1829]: -0.7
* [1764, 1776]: -0.3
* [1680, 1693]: 2.7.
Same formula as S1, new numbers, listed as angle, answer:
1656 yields 105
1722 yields 114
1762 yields 113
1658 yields 108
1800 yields 113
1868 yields 105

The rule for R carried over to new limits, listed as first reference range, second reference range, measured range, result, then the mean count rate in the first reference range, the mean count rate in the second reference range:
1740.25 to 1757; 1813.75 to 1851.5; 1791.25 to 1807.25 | -0.34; 107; 107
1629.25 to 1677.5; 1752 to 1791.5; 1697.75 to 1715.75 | -1.36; 99.1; 109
